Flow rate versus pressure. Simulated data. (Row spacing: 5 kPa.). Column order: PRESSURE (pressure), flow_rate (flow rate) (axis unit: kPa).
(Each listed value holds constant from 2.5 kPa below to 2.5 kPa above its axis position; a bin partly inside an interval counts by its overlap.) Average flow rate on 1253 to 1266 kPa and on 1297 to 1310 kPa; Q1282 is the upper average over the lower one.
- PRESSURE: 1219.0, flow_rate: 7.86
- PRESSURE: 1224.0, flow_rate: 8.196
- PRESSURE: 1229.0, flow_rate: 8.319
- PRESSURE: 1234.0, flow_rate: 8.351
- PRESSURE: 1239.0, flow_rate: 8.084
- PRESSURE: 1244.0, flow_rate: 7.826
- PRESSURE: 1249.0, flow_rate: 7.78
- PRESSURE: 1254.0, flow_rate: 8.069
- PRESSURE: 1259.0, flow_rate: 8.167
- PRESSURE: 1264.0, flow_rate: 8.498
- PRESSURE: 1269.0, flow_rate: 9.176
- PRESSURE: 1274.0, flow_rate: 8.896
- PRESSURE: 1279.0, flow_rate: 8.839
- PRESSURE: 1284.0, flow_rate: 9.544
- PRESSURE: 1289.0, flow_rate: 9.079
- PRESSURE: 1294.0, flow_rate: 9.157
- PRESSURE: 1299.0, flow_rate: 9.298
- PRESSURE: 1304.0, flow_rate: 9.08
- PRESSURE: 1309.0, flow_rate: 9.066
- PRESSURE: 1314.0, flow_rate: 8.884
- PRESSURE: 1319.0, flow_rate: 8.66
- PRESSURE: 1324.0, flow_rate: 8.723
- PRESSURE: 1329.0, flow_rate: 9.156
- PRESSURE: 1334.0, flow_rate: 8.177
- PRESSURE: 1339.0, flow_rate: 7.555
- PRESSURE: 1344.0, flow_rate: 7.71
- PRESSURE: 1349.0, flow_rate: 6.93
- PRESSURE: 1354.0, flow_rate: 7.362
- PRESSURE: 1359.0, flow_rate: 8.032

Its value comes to 1.11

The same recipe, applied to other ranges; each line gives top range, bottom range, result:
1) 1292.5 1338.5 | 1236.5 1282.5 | 1.05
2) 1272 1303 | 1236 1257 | 1.15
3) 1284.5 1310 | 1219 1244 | 1.12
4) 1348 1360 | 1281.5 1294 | 0.80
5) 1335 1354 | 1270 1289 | 0.82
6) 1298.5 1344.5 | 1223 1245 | 1.06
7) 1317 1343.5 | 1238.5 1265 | 1.04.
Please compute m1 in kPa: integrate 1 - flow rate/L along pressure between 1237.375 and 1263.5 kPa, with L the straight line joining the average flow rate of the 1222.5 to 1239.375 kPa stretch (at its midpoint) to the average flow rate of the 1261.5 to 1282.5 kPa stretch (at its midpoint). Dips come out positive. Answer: 1.6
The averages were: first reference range 8.26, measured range 8.02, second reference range 8.89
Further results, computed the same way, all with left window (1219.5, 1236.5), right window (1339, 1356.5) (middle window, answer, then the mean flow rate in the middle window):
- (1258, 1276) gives -1.7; 8.72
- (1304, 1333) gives -5.0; 8.88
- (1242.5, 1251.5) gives 0.3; 7.8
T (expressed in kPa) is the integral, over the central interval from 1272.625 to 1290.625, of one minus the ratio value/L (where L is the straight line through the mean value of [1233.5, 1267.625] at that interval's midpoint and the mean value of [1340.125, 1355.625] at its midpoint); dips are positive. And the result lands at -2.8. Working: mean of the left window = 8.13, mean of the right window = 7.35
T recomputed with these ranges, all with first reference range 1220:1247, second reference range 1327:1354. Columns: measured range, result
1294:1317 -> -3.3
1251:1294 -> -4.1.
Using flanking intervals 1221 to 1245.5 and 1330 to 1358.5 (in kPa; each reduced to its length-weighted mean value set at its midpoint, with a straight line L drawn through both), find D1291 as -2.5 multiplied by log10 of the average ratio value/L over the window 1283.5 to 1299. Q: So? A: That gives -0.17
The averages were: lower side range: 8.16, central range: 9.23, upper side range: 7.67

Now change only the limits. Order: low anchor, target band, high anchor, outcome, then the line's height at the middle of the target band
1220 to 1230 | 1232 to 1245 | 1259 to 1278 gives 0.03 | 8.37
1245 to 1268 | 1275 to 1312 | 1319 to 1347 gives -0.11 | 8.22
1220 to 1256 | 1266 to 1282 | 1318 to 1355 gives -0.12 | 8.06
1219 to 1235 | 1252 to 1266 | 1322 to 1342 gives 0.00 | 8.27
